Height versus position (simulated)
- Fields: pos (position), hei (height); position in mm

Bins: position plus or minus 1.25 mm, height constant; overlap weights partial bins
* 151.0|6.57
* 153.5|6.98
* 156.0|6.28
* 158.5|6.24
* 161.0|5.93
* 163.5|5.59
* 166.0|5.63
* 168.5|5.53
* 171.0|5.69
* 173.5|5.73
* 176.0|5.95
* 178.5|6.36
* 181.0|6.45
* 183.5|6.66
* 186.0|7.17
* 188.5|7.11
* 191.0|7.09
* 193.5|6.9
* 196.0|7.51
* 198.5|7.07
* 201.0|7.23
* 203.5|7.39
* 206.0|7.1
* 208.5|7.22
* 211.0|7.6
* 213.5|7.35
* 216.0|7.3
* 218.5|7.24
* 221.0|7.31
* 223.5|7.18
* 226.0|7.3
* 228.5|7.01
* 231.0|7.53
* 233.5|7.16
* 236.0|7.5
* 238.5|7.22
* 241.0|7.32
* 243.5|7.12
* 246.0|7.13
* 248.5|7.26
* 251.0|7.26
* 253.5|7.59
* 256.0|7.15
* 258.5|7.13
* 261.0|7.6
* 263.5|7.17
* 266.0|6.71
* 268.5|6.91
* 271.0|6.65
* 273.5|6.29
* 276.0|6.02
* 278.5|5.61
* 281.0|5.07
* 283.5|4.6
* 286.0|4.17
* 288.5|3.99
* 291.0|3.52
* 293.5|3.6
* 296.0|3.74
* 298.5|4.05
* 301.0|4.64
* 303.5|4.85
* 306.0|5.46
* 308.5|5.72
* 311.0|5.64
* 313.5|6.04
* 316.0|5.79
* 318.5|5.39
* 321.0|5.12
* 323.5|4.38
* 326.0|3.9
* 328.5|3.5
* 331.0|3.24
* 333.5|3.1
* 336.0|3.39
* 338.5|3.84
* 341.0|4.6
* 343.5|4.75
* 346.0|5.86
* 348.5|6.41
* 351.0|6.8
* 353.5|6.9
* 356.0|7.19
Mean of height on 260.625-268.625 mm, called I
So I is 7.07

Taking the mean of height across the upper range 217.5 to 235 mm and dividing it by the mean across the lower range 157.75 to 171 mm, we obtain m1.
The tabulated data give 1.26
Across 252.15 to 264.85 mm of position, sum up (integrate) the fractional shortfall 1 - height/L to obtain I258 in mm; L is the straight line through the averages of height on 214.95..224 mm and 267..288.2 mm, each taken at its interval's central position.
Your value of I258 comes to -2.4 mm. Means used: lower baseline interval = 7.26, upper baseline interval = 5.6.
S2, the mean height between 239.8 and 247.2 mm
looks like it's 7.19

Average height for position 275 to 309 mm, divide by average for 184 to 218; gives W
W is 0.6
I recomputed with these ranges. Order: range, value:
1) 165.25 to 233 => 6.89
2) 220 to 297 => 6.39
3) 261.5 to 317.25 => 5.31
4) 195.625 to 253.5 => 7.28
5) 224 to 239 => 7.28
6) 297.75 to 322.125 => 5.3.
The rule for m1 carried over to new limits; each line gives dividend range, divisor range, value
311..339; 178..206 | 0.63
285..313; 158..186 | 0.75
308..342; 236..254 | 0.62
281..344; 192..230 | 0.61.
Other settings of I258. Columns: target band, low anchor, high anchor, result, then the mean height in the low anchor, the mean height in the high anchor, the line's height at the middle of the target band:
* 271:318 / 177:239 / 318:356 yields 4.9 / 7.15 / 4.81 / 5.58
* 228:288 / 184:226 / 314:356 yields -3.6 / 7.23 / 4.9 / 6.28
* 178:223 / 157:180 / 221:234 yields -3.5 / 5.86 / 7.25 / 6.61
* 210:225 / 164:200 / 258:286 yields -2.2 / 6.48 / 6.22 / 6.38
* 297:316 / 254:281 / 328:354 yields 1.4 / 6.67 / 4.74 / 5.65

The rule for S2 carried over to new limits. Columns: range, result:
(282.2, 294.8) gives 3.98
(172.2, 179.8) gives 6.01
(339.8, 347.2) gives 5.07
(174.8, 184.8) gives 6.36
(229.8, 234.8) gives 7.34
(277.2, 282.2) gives 5.35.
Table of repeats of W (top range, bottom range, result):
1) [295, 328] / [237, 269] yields 0.69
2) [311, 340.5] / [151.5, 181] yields 0.73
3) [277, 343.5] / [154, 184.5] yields 0.75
